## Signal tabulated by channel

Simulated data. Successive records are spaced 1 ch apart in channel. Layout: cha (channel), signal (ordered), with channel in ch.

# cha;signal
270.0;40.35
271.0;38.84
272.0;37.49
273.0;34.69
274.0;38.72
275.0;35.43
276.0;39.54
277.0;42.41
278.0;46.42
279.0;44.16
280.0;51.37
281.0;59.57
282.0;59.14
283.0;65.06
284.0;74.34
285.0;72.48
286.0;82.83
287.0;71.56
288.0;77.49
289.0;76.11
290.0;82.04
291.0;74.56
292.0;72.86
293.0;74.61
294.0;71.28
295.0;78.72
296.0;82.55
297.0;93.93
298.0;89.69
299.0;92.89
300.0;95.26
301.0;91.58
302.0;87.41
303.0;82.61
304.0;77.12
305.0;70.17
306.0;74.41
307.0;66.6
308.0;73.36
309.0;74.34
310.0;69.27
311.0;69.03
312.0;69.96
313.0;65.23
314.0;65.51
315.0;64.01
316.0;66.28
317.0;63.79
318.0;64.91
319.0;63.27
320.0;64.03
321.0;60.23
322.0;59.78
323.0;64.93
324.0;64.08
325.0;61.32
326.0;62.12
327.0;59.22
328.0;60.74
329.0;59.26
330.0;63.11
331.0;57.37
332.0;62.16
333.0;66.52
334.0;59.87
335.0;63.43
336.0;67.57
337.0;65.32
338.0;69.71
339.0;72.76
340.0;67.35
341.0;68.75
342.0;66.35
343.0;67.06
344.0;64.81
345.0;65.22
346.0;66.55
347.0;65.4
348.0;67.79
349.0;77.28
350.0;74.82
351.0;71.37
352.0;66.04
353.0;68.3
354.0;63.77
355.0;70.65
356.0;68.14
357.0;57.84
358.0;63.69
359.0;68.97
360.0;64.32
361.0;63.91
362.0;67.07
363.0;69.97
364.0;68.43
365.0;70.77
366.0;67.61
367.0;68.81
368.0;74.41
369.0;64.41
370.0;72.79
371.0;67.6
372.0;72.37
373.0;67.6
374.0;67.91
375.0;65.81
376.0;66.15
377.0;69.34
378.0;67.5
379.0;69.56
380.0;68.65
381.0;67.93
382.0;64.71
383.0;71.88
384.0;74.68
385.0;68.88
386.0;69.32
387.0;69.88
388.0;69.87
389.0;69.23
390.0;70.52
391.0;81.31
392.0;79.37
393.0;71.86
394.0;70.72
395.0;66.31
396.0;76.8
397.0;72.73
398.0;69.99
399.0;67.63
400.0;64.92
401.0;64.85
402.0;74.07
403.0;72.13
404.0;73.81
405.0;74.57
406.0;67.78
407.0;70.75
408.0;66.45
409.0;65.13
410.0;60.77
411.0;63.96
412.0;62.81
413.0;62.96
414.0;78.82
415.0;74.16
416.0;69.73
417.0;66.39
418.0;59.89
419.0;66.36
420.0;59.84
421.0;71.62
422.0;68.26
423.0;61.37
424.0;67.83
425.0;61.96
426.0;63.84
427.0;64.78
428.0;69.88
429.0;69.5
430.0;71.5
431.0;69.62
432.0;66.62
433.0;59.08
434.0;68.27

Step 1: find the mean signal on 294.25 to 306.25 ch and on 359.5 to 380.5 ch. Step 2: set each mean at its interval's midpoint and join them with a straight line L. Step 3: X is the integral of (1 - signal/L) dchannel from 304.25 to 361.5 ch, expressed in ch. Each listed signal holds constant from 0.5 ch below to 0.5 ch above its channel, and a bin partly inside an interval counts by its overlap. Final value 8.0 ch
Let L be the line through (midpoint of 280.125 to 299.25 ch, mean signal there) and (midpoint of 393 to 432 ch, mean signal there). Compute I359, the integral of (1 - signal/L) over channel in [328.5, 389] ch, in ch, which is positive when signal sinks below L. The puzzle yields 3.3 ch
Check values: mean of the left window 75.7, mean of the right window 68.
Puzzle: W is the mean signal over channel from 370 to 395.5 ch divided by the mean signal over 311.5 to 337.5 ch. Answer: 1.11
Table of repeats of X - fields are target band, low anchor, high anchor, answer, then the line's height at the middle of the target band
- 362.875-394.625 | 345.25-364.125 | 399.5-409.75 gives -0.8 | 68.4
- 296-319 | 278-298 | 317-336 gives -3.0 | 66.9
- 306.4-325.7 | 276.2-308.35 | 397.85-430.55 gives 1.7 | 72.1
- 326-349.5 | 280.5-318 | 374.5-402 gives 2.4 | 72.8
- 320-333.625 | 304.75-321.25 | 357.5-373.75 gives 1.2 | 67.6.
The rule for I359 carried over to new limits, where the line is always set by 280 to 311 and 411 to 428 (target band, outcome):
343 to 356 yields 0.7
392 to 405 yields -0.6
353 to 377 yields 1.1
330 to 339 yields 1.1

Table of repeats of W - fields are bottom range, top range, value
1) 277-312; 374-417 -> 0.94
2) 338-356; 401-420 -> 0.99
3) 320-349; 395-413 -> 1.06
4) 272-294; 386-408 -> 1.18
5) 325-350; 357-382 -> 1.04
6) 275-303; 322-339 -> 0.88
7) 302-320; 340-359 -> 0.97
